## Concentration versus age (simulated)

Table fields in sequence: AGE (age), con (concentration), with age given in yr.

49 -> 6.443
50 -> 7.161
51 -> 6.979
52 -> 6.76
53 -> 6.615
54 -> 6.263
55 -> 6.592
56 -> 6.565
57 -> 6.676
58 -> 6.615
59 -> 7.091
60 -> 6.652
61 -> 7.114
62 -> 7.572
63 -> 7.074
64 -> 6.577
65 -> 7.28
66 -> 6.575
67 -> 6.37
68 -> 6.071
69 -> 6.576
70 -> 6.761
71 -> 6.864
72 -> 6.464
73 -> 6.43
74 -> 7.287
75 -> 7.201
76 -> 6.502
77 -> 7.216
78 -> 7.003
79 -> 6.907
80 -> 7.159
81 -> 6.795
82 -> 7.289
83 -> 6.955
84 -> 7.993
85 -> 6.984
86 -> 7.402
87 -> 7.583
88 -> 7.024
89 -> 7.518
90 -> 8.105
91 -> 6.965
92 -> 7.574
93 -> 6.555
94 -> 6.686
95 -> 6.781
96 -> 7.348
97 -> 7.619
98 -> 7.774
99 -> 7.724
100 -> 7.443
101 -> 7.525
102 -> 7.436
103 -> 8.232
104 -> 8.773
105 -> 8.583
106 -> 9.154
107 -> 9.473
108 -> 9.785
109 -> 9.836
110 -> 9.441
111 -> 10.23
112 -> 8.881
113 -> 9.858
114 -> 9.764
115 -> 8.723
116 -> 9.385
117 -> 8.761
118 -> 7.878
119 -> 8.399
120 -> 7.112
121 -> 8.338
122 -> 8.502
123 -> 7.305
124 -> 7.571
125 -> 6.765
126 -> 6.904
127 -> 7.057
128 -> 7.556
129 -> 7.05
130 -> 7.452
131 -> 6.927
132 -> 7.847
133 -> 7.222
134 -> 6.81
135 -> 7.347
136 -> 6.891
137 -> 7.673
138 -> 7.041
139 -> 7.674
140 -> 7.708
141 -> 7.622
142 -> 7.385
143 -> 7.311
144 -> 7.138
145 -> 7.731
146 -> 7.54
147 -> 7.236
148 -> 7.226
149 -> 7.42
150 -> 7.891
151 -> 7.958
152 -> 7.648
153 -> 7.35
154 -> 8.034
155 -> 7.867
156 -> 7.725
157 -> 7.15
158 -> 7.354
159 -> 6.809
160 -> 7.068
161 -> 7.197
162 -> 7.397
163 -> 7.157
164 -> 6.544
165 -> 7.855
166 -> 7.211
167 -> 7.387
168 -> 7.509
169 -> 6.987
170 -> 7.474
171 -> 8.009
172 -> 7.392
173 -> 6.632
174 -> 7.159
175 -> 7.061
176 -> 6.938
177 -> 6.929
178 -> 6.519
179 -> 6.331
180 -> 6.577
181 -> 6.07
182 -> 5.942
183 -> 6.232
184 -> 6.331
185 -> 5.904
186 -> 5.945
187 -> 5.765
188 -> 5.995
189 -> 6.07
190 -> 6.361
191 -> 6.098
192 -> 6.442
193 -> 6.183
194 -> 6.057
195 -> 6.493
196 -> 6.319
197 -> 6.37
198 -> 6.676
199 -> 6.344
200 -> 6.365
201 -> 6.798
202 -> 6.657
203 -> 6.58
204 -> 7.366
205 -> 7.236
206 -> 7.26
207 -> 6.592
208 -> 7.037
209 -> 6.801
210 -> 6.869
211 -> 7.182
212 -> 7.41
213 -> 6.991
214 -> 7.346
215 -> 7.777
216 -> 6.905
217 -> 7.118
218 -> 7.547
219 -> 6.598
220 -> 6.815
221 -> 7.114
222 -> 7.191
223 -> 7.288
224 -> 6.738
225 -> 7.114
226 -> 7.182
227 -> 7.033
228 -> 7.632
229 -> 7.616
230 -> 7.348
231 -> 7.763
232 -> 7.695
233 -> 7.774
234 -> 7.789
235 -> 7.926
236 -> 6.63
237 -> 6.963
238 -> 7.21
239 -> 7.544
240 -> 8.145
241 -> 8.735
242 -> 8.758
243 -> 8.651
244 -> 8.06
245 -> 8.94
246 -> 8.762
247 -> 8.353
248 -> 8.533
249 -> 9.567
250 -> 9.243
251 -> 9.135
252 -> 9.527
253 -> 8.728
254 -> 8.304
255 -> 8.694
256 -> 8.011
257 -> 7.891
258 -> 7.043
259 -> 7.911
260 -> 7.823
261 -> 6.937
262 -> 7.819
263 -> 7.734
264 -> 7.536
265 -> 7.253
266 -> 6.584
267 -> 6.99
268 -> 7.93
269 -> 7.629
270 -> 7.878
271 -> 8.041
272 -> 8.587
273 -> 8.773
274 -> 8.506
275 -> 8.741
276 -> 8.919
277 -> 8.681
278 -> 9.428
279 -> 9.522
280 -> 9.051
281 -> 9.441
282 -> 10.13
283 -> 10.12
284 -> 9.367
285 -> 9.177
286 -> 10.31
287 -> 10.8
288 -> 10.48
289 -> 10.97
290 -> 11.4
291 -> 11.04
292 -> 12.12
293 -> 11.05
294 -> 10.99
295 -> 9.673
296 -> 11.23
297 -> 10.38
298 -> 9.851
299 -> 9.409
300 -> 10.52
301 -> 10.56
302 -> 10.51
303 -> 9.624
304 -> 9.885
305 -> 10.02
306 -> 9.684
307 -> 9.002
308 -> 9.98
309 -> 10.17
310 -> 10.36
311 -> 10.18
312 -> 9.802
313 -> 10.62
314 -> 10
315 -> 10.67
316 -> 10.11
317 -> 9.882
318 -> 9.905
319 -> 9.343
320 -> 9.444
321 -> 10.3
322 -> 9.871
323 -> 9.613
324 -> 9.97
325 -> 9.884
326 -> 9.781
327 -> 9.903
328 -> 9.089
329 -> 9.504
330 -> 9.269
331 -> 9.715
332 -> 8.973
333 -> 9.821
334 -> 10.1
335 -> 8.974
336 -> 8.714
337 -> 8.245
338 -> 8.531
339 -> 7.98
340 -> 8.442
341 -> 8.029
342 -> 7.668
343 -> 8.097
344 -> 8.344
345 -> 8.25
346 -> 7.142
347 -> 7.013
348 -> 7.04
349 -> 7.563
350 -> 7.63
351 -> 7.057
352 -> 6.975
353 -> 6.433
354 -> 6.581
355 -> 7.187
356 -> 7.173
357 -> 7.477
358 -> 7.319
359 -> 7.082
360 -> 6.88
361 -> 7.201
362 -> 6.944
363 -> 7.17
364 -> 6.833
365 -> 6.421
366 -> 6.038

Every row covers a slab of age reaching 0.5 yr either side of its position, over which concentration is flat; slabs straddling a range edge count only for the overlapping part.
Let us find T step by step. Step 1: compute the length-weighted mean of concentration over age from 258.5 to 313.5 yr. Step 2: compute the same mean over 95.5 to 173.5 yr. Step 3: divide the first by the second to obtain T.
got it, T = 1.2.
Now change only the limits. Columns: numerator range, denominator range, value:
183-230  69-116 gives 0.87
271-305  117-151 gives 1.33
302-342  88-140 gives 1.21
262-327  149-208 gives 1.40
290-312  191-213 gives 1.54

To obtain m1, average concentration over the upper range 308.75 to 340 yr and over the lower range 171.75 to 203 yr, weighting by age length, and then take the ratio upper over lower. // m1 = 1.50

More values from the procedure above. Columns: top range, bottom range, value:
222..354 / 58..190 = 1.20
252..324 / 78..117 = 1.17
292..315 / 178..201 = 1.64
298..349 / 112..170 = 1.23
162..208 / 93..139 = 0.84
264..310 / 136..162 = 1.28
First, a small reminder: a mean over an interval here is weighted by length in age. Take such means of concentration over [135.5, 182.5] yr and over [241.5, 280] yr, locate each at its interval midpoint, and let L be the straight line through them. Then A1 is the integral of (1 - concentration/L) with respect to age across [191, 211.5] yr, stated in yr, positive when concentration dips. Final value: 2.7 yr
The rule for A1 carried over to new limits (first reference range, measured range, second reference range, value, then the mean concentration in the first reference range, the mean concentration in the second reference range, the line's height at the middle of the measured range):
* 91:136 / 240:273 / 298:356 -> 2.01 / 8.01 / 9.07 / 8.72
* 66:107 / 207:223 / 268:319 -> 3.19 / 7.28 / 9.84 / 8.87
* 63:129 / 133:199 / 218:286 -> 7.35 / 7.66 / 8.11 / 7.86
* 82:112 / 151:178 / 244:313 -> 3.61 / 7.95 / 9.23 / 8.43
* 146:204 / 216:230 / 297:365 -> 0.60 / 6.87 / 8.82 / 7.47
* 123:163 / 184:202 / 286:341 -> 4.12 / 7.37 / 9.92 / 8.12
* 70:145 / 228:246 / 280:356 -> 1.78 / 7.69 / 9.39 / 8.74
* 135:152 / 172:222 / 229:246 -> 6.75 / 7.47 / 7.89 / 7.71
